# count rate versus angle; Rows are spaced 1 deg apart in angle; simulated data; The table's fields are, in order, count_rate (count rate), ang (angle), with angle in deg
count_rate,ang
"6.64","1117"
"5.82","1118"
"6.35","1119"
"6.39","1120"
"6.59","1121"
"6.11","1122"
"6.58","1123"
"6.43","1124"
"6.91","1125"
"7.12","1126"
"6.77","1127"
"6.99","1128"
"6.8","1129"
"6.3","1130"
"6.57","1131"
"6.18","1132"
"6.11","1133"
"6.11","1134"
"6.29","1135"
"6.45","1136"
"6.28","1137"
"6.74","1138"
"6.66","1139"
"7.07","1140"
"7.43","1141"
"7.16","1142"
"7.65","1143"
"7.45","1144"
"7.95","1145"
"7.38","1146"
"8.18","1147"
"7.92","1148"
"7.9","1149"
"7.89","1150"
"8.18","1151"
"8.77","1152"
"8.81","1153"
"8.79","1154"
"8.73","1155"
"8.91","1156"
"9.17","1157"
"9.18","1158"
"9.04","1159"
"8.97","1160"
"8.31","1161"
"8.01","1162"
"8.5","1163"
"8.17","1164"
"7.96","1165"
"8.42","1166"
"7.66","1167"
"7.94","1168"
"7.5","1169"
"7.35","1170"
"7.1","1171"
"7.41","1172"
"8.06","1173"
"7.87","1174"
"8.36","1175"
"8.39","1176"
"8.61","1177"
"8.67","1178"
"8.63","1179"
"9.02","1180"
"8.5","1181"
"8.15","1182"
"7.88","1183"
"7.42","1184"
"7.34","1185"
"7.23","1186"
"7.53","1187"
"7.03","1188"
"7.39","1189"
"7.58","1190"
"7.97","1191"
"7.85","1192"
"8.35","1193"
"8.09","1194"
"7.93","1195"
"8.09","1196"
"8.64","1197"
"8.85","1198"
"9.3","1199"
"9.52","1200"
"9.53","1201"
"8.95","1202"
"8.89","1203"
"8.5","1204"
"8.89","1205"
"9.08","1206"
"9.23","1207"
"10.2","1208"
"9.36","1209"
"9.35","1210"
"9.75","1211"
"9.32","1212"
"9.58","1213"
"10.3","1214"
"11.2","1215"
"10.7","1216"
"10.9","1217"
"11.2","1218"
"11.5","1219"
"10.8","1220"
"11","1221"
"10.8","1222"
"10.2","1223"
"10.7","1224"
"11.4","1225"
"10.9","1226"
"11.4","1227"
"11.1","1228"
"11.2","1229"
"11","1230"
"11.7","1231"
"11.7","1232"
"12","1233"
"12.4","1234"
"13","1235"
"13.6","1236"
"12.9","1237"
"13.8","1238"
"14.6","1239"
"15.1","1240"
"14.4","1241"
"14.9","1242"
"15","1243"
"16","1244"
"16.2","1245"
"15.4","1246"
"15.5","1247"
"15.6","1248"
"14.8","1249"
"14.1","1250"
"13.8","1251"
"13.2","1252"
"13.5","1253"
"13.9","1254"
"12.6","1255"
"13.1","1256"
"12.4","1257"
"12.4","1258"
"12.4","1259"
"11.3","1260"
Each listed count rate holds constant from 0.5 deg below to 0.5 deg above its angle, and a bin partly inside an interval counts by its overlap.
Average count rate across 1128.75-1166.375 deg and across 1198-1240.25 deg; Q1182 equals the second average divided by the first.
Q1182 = 1.41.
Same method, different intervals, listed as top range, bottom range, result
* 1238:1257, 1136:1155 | 1.88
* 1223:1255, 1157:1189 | 1.65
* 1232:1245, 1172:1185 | 1.70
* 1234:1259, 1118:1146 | 2.10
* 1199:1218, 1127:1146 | 1.42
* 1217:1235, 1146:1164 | 1.33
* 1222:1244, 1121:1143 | 1.89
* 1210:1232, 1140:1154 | 1.36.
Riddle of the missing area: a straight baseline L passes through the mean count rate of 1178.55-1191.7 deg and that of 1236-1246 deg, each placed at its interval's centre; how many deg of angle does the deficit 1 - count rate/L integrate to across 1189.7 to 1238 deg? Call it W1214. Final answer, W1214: 5.0 deg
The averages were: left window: 7.82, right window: 14.7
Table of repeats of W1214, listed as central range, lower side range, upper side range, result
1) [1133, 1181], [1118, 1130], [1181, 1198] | -4.6 deg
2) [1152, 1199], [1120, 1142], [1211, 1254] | 4.9 deg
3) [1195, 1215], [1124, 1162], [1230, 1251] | 4.2 deg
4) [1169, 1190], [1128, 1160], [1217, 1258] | 3.7 deg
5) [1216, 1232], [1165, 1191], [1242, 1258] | 1.2 deg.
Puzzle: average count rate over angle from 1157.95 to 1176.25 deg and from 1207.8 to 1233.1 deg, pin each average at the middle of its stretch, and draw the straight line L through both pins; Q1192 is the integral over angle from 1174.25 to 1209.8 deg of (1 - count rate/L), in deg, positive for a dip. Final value 3.4 deg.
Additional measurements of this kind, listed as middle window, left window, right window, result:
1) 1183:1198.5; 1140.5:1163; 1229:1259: 4.0 deg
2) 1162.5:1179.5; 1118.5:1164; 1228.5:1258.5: 2.2 deg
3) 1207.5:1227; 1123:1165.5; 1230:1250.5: 3.1 deg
